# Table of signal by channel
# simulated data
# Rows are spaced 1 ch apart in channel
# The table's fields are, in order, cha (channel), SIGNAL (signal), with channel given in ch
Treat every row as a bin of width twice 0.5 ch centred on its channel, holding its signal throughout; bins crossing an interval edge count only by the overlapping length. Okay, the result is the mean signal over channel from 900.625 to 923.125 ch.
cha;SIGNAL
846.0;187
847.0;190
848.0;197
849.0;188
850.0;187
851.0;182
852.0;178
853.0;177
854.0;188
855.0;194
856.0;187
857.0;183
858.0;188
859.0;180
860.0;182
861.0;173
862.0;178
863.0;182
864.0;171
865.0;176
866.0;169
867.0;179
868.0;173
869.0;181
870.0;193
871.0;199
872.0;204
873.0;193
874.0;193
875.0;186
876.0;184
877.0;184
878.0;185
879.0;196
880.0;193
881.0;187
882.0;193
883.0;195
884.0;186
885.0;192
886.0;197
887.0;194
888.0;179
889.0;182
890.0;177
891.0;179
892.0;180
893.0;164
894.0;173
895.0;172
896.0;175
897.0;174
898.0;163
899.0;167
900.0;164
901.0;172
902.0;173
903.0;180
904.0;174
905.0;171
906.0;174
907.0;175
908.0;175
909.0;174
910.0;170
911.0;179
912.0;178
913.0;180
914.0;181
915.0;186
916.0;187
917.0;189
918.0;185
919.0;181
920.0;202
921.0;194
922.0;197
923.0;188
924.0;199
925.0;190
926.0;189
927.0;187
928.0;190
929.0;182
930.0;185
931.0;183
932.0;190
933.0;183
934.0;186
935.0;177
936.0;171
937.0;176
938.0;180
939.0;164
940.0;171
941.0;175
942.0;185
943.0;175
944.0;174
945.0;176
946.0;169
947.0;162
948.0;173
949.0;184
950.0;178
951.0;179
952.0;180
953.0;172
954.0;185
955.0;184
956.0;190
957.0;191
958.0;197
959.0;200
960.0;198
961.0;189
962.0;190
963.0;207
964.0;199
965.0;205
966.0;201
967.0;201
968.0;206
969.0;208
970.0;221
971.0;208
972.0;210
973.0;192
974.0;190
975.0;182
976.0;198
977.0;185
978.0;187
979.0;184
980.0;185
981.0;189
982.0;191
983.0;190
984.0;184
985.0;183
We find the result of 181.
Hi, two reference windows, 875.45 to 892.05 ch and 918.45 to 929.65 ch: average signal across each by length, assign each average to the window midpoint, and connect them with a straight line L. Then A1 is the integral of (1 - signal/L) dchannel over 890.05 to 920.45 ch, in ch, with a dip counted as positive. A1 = 2.0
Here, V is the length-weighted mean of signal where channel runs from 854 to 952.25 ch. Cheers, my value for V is 181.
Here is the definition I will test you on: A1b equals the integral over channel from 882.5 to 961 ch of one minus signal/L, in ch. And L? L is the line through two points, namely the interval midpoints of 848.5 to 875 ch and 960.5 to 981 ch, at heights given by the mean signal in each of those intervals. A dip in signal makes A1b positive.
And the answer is 4.2 ch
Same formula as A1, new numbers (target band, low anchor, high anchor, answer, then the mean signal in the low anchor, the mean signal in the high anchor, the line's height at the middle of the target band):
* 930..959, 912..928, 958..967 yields 2.24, 189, 199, 194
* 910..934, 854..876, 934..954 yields -1.22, 184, 175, 178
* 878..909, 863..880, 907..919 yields 0.59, 186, 180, 183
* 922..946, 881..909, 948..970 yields 0.68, 178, 193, 187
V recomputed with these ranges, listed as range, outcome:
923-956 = 180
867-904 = 183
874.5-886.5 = 190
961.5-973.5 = 204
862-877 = 184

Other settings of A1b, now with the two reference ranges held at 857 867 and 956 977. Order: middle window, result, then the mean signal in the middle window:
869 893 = -0.88 ch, 188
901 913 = 0.78 ch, 175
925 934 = 0.25 ch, 186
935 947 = 1.25 ch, 174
